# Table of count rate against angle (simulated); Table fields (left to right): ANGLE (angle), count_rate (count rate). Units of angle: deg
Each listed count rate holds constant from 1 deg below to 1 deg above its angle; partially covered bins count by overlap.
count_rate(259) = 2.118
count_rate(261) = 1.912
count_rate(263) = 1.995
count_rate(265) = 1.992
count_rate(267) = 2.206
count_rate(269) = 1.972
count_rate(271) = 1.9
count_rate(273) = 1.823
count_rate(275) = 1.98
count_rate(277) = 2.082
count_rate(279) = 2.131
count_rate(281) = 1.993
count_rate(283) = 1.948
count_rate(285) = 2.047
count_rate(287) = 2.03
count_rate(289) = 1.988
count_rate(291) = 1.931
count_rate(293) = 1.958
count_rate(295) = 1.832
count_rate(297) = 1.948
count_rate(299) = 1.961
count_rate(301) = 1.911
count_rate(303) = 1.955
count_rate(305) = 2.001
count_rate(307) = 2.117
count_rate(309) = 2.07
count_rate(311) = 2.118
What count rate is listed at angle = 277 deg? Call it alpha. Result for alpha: 2.082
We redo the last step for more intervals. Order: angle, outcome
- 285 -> 2.047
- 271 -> 1.9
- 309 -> 2.07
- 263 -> 1.995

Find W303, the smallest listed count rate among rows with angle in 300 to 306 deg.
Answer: 1.911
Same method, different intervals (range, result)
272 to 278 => 1.823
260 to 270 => 1.912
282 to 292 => 1.931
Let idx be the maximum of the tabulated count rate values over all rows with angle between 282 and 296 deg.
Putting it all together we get 2.047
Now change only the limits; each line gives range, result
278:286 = 2.131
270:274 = 1.9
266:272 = 2.206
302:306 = 2.001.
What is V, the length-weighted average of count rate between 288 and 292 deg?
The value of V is 1.96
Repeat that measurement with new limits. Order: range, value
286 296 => 1.95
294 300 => 1.91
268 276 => 1.92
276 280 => 2.11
